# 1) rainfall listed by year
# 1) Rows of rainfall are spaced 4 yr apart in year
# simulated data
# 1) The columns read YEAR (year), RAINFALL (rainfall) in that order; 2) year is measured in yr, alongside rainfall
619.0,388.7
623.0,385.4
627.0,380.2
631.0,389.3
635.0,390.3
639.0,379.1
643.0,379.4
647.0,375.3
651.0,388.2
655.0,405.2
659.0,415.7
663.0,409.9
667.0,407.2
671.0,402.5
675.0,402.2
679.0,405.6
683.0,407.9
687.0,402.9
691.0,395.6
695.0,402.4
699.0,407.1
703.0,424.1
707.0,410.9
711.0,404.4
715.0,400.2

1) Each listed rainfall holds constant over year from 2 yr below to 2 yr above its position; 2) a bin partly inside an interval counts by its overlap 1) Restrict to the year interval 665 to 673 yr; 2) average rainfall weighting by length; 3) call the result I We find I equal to 405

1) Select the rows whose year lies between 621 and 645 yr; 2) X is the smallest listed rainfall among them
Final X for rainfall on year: 379.1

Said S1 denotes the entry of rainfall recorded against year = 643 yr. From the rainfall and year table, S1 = 379.4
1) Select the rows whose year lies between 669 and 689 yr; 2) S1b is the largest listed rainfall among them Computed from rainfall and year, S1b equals 407.9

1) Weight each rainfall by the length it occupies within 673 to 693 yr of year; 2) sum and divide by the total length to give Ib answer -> 403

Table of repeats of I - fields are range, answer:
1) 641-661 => 393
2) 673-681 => 404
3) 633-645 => 383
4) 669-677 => 402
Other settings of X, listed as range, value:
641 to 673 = 375.3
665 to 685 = 402.2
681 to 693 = 395.6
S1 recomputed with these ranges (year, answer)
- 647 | 375.3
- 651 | 388.2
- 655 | 405.2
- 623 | 385.4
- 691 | 395.6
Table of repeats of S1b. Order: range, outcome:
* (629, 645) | 390.3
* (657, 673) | 415.7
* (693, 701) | 407.1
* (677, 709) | 424.1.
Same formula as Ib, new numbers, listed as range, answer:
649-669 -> 405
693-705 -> 411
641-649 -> 377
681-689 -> 405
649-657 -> 397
